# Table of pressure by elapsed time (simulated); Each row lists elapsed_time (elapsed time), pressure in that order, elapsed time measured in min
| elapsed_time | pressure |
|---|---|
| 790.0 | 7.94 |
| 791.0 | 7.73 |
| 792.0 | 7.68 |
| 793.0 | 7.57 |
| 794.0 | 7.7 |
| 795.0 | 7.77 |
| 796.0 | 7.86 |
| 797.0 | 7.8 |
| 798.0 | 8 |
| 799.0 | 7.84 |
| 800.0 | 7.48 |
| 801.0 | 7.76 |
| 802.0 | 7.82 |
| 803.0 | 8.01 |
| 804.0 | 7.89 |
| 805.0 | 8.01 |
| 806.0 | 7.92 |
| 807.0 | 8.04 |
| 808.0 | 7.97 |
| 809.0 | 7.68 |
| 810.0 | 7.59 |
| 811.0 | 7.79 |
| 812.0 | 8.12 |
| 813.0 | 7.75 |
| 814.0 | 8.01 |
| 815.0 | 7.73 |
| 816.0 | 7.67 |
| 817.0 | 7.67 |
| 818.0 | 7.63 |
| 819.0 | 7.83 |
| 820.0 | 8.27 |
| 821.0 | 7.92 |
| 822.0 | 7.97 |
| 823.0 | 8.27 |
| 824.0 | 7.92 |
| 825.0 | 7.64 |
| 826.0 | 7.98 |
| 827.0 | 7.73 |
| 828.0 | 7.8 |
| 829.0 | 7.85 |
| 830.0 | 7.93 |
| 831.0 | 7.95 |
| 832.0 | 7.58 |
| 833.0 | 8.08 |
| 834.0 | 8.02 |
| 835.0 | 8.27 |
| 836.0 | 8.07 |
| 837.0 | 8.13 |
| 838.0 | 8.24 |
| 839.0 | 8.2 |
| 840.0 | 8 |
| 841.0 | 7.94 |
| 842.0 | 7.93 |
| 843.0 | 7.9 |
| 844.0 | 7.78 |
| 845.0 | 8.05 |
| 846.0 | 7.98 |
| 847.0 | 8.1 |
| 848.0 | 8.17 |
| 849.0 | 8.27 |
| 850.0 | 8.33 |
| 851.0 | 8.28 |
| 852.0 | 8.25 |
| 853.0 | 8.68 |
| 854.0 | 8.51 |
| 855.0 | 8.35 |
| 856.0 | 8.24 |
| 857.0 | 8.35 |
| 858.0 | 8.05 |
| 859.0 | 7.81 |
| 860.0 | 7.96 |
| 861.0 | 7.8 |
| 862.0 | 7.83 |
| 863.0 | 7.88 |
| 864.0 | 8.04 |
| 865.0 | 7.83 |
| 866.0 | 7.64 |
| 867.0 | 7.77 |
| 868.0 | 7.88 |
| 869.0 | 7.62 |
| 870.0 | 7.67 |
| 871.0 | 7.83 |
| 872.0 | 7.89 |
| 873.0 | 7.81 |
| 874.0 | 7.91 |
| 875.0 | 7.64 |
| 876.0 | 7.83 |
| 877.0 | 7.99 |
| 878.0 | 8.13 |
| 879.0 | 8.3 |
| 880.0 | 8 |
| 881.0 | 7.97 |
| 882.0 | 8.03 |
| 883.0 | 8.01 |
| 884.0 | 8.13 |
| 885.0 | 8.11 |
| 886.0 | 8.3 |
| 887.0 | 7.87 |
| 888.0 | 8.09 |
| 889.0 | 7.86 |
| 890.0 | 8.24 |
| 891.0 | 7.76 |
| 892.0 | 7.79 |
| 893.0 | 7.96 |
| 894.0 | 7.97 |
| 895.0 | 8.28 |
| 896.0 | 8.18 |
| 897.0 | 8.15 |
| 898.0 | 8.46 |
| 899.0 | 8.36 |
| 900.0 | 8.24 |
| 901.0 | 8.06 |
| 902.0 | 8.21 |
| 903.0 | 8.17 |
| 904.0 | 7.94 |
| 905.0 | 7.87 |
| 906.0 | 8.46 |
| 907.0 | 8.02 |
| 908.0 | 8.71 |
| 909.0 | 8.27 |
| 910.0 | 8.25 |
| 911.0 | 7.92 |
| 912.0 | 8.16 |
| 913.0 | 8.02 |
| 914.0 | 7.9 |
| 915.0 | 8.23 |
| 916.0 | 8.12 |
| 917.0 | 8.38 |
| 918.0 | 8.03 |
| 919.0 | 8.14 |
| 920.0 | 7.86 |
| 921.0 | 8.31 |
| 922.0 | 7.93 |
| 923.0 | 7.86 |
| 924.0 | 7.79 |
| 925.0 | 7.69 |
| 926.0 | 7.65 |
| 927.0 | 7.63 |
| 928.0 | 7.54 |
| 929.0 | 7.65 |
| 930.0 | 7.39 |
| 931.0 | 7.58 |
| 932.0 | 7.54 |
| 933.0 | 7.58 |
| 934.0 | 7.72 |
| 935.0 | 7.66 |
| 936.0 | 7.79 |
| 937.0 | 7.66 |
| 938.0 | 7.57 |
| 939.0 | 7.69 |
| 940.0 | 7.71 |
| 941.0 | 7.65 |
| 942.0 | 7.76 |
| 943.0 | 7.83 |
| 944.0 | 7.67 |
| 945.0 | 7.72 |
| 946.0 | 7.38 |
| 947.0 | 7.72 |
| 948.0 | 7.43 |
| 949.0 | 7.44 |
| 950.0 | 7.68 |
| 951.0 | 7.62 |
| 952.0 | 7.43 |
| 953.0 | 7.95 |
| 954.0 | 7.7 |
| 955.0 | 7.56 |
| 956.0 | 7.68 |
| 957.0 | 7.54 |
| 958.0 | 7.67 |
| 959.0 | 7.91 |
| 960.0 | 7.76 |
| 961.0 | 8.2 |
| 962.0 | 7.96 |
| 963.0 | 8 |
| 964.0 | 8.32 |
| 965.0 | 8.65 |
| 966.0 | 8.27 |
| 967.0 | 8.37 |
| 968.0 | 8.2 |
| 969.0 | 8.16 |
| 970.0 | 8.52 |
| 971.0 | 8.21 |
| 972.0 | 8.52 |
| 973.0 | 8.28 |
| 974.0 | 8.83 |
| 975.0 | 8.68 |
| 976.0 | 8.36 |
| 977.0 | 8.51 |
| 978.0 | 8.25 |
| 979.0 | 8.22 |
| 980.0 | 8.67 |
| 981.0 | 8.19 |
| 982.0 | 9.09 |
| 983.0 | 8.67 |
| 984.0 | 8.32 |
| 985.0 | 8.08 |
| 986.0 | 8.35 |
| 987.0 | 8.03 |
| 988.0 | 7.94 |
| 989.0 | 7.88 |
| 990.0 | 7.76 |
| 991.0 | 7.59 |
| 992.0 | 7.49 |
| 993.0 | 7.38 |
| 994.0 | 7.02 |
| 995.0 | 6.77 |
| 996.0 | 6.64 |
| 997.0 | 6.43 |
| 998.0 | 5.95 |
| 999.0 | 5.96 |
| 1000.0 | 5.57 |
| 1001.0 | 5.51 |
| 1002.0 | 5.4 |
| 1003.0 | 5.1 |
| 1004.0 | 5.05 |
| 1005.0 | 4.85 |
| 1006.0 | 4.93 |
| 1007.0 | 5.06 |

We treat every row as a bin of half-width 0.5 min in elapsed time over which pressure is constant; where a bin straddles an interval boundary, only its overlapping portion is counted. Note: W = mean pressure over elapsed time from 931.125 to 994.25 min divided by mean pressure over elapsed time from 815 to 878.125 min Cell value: 1.00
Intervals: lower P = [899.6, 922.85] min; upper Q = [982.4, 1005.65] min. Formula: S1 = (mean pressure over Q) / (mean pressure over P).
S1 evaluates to 0.8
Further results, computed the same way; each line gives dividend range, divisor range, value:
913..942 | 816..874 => 0.98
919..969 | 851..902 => 0.97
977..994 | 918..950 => 1.05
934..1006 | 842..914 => 0.94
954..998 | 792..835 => 1.02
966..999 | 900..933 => 1.00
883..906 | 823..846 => 1.02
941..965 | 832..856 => 0.95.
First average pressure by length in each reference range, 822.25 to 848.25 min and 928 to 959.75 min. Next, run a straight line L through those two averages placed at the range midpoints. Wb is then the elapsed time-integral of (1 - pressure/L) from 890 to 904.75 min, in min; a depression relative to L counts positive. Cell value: -0.6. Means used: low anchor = 7.98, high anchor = 7.64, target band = 8.11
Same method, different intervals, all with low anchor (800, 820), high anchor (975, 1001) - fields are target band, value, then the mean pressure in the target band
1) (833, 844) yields -0.4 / 8.06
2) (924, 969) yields -0.5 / 7.76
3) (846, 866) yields -0.9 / 8.13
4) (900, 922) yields -1.2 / 8.14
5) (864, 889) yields -0.5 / 7.93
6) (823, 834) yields -0.1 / 7.87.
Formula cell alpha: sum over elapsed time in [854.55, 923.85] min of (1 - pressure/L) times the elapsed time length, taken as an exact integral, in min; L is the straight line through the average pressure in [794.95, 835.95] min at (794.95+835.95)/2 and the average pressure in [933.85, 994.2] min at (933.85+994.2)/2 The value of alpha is -0.99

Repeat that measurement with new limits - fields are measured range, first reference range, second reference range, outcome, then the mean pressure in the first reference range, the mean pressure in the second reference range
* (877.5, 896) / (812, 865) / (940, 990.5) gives -0.05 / 8.01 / 8.05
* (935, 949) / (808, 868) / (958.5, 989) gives 0.99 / 7.98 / 8.31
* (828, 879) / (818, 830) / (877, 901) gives -0.07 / 7.91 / 8.09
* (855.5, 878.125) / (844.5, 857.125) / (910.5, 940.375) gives 0.81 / 8.27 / 7.82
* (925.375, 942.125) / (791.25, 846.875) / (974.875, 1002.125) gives 0.05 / 7.89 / 7.54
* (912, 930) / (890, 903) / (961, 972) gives 0.57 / 8.12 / 8.27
